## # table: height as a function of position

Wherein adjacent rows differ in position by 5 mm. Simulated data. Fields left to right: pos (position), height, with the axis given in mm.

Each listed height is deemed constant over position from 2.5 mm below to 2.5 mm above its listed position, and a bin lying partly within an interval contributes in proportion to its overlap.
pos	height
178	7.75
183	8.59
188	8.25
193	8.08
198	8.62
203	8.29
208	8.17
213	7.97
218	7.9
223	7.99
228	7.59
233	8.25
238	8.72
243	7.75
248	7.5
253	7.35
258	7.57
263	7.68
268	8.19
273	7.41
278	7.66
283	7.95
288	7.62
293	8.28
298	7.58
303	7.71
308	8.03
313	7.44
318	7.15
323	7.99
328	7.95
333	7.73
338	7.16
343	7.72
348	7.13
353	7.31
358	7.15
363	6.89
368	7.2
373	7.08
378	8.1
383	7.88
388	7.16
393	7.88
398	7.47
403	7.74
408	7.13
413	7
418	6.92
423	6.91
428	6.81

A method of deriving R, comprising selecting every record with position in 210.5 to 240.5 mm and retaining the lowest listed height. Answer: 7.59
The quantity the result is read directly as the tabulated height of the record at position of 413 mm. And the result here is 7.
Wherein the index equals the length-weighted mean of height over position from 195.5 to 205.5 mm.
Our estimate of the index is 8.45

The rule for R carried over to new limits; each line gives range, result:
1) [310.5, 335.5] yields 7.15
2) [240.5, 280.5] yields 7.35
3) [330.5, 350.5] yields 7.13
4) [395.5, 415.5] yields 7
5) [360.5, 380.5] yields 6.89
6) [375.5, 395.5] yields 7.16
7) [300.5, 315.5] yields 7.44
